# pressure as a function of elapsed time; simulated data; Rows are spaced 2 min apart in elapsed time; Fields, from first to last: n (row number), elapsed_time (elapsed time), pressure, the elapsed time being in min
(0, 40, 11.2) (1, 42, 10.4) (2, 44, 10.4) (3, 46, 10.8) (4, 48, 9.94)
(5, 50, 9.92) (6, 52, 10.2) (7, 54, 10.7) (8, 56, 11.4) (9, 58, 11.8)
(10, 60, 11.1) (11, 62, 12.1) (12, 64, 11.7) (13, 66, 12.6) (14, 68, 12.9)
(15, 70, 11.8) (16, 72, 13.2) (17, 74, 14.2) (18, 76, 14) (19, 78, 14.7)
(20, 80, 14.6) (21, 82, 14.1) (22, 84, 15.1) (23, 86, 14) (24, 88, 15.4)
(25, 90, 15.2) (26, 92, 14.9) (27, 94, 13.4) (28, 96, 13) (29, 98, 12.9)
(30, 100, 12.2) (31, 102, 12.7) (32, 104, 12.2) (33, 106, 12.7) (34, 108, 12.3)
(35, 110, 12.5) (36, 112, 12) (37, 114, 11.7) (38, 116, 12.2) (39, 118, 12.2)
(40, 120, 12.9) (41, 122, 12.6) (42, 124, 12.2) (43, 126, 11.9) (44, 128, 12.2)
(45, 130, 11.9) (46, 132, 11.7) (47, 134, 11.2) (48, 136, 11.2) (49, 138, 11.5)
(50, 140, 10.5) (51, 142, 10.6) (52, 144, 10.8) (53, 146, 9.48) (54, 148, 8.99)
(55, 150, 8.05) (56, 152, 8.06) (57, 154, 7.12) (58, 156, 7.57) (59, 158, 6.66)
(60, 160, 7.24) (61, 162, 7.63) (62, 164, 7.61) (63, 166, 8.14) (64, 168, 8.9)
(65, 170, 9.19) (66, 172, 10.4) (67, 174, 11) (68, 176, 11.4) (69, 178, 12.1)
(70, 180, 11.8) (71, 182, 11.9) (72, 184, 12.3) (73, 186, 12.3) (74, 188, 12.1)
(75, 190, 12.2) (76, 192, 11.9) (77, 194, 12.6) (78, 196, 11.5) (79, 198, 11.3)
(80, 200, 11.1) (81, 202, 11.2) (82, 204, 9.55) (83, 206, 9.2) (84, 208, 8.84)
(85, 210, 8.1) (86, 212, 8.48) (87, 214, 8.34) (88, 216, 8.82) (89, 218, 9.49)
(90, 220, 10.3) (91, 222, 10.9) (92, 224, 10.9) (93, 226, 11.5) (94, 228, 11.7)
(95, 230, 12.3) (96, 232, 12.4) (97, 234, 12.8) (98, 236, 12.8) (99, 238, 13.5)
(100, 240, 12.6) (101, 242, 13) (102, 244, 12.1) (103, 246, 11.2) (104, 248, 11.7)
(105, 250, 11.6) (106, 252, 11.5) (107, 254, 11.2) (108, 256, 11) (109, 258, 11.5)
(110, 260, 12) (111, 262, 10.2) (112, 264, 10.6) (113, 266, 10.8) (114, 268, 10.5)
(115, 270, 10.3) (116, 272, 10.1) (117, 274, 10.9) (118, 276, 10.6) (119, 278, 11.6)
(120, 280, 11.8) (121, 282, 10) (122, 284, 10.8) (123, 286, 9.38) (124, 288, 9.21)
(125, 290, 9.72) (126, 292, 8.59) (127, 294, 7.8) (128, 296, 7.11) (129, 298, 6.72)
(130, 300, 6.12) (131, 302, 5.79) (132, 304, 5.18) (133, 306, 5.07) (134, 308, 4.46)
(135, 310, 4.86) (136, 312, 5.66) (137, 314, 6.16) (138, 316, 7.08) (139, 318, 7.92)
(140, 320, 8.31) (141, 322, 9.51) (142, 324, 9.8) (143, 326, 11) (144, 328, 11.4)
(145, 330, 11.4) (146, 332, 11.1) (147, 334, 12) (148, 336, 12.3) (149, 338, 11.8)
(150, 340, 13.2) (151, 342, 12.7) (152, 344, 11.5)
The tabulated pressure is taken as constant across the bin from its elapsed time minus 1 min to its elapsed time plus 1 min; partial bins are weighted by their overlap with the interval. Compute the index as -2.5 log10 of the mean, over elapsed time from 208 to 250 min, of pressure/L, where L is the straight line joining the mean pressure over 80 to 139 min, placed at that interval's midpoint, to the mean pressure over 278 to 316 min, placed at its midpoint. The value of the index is -0.18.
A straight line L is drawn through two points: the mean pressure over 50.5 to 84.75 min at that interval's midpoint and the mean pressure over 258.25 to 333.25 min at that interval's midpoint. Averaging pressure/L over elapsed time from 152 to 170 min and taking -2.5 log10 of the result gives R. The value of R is 0.397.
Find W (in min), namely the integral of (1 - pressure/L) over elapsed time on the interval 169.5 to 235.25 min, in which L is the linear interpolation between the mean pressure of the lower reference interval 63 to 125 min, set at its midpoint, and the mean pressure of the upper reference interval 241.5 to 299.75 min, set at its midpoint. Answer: 3.1 min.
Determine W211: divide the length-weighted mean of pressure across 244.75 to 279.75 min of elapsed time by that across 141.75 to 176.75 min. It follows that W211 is 1.3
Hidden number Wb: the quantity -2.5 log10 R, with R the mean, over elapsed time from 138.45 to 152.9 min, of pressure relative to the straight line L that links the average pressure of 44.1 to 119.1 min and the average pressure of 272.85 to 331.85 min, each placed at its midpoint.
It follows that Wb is 0.19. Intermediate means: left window 12.6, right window 8.46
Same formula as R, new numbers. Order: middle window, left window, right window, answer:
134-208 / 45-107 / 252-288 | 0.16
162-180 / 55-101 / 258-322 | 0.15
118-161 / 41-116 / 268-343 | 0.14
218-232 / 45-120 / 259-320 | -0.14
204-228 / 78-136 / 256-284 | 0.20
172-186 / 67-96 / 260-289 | 0.05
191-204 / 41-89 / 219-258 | 0.05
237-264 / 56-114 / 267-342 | -0.16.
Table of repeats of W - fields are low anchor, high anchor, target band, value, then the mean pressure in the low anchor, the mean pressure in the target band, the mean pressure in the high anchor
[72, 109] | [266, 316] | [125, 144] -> 1.8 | 13.7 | 11.4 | 8.29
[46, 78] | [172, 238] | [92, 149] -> -1.7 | 11.9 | 11.9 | 11.1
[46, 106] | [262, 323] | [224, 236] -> -3.0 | 12.8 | 12.1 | 8.45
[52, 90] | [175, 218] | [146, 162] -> 5.2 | 13.1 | 7.78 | 10.8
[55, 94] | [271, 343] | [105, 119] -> 0.5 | 13.4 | 12.2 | 9.09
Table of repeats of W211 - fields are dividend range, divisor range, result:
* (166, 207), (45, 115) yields 0.88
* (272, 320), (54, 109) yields 0.61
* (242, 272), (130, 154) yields 1.10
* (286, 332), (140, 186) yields 0.82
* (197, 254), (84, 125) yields 0.84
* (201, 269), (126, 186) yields 1.10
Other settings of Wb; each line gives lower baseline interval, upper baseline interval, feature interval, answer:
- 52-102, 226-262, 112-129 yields 0.05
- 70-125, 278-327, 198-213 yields 0.09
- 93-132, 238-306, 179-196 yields -0.07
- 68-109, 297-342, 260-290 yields -0.10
